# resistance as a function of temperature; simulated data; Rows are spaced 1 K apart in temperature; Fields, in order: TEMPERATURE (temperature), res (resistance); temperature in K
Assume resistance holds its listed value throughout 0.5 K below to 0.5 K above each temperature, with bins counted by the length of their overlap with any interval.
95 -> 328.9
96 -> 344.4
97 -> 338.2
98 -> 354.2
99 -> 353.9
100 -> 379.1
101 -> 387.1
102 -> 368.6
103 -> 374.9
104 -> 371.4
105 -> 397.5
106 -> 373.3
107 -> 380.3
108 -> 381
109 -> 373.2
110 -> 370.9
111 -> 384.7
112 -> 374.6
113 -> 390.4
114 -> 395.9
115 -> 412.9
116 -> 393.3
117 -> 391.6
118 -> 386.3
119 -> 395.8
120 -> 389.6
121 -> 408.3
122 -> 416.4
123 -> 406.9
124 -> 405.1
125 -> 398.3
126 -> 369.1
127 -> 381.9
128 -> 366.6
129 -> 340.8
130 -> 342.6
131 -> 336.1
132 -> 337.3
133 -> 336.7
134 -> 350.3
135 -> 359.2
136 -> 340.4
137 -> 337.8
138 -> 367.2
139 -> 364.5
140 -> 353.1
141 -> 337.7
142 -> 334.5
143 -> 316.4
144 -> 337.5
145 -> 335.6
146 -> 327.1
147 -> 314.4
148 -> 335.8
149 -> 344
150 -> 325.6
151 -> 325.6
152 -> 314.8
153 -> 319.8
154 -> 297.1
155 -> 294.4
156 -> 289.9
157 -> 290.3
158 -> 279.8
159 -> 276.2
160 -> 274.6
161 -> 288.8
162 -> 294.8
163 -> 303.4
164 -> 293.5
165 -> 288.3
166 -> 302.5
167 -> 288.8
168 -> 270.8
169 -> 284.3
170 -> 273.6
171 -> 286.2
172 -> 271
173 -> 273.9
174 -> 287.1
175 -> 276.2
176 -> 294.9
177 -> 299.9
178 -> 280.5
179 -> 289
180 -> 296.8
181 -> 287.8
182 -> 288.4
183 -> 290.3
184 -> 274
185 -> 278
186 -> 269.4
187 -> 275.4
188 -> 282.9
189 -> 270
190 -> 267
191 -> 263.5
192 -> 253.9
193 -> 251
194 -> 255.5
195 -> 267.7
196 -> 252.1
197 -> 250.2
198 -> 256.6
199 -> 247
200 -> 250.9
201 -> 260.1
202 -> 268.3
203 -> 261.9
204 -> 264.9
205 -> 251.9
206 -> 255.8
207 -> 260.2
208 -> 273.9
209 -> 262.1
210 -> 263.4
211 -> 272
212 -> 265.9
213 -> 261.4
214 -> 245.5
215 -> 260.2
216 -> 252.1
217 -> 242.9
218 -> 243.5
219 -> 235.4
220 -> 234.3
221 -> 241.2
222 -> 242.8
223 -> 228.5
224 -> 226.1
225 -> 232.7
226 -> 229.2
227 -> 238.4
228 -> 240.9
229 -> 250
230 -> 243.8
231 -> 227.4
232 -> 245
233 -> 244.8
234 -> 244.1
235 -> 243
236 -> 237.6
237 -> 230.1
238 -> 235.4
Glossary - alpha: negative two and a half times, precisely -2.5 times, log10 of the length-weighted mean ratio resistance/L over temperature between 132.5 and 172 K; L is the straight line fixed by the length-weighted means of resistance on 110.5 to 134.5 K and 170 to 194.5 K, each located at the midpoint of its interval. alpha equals 0.052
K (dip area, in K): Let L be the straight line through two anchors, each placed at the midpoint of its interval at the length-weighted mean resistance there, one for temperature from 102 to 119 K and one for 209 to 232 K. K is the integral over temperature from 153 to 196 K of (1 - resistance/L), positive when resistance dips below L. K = 3.0 K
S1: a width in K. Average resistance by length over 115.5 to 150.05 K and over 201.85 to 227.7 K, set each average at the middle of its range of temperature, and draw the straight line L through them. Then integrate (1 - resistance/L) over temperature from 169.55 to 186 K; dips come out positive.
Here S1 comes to 0.9 K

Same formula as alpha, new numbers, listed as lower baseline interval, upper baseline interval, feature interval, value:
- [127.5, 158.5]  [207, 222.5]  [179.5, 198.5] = 0.04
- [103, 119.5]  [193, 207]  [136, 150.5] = 0.00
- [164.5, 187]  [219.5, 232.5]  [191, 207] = 0.02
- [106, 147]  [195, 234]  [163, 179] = 0.08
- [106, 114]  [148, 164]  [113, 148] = -0.06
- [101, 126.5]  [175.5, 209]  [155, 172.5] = 0.10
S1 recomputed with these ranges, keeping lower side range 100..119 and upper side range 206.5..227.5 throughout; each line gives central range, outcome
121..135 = -0.33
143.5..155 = 0.34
